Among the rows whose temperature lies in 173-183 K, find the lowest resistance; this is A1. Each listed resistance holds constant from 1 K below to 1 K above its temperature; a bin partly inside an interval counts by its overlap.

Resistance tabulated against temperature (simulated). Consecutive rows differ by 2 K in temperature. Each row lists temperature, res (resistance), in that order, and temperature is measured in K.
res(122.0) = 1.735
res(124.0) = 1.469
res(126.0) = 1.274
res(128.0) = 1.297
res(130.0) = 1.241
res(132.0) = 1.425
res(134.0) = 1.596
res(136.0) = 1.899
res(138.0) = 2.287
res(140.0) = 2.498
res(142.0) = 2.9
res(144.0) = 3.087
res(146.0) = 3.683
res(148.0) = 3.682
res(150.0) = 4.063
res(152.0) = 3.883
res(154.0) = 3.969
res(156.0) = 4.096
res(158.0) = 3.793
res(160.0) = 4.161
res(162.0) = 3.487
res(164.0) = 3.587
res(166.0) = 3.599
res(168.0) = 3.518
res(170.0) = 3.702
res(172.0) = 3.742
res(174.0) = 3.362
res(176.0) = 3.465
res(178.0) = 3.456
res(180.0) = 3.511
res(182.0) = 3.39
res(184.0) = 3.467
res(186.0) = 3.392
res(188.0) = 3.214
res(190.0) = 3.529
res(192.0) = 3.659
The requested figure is 3.362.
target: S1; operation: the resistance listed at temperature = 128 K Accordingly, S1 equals 1.297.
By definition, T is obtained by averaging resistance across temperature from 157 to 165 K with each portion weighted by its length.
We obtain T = 3.76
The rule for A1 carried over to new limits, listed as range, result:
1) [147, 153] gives 3.682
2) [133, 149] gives 1.596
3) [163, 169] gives 3.518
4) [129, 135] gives 1.241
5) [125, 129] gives 1.274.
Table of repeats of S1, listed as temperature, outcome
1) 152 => 3.883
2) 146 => 3.683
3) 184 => 3.467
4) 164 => 3.587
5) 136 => 1.899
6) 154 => 3.969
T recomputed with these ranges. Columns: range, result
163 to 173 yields 3.63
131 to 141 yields 1.94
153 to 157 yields 4.03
